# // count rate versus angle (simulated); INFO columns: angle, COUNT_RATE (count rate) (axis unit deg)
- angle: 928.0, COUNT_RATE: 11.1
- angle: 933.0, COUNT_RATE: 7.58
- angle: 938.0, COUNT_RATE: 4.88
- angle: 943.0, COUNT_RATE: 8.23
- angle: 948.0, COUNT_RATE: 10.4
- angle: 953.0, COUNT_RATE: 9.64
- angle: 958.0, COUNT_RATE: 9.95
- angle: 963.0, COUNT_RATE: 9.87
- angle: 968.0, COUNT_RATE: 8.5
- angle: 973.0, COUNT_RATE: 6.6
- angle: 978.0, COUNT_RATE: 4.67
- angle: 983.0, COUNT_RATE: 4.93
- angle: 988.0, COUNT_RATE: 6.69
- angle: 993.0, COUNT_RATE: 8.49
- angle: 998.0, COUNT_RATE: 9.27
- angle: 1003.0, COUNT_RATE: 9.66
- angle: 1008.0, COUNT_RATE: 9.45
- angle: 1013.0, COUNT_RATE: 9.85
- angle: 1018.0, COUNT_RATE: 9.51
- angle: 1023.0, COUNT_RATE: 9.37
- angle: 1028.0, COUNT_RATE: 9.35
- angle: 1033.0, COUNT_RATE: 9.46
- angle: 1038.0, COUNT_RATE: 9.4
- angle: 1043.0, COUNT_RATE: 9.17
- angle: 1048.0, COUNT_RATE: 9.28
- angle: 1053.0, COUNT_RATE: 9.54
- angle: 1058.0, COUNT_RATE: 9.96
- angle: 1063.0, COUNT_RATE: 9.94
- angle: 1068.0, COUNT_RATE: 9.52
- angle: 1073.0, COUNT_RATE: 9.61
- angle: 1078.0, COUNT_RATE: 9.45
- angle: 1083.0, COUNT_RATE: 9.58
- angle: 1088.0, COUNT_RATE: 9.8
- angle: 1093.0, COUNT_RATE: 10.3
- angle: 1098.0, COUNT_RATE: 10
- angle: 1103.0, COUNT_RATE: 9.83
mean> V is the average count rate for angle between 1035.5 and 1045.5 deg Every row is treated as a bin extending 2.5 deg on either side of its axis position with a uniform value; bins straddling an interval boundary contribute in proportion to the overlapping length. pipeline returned 9.29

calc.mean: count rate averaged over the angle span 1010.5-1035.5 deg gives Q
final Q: 9.51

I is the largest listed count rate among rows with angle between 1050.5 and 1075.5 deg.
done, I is 9.96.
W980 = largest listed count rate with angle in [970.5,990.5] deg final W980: 6.69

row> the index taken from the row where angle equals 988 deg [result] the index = 6.69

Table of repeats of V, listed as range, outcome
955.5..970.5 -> 9.44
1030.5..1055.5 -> 9.37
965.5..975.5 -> 7.55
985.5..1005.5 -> 8.53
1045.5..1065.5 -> 9.68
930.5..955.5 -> 8.15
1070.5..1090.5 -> 9.61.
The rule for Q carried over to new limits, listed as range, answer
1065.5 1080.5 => 9.53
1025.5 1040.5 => 9.4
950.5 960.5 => 9.79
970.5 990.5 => 5.72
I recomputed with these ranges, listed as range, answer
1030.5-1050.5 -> 9.46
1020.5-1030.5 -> 9.37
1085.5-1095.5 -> 10.3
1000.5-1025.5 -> 9.85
